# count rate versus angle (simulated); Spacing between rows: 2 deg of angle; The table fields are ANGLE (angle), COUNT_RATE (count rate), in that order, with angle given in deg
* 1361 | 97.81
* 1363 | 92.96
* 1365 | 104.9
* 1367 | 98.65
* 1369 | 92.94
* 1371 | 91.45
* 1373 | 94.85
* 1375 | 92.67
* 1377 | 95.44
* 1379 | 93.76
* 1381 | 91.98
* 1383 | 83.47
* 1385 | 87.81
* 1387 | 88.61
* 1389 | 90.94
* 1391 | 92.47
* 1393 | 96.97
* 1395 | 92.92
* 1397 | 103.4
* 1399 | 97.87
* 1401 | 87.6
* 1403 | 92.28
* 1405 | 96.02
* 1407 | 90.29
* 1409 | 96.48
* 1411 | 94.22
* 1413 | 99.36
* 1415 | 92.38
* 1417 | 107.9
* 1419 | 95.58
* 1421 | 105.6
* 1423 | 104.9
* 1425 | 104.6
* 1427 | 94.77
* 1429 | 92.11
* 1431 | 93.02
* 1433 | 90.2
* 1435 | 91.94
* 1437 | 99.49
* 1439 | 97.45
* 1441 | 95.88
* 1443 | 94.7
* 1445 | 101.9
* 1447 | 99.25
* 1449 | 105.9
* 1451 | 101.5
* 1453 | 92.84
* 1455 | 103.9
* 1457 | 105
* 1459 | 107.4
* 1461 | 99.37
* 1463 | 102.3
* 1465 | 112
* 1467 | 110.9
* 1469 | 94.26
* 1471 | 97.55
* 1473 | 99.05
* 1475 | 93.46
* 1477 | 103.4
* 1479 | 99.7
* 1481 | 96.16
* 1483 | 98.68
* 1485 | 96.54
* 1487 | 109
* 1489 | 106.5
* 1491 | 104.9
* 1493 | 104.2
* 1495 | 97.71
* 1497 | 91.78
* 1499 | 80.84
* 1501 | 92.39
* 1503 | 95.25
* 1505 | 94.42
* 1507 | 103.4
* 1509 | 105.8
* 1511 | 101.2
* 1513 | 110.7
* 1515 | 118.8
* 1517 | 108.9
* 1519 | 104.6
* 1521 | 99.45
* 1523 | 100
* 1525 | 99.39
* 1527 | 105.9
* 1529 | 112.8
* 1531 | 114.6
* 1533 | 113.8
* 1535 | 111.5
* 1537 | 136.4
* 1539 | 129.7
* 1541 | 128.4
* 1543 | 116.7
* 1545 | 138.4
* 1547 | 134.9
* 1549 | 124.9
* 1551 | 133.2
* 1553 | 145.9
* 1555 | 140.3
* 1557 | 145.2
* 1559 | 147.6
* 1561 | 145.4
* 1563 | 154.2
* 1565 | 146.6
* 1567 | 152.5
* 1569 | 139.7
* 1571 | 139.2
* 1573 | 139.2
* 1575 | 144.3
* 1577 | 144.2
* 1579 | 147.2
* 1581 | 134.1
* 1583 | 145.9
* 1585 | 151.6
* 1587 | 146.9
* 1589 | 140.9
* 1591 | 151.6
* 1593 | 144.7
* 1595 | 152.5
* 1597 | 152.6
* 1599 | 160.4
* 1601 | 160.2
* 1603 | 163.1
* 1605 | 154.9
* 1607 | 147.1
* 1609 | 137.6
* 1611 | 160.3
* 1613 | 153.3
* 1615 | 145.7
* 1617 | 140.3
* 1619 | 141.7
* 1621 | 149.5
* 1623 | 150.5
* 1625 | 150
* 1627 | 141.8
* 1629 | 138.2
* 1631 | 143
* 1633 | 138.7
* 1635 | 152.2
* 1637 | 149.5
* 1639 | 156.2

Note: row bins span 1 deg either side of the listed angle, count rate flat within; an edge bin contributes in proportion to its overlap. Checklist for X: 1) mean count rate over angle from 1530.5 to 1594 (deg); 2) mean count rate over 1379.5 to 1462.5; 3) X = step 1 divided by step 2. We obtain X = 1.4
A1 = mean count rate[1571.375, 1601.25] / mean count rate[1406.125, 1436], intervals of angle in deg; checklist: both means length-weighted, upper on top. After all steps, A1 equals 1.52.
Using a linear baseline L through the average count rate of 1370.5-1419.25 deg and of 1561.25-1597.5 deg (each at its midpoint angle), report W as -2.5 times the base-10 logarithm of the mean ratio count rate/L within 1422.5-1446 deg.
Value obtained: 0.09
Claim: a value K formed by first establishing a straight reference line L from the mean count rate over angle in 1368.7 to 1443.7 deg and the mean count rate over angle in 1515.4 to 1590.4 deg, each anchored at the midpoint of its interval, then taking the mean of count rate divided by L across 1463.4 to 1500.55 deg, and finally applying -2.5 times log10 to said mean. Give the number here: 0.14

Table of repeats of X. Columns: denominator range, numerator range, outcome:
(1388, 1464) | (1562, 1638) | 1.51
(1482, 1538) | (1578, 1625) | 1.43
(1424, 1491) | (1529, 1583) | 1.36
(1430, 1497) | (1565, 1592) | 1.44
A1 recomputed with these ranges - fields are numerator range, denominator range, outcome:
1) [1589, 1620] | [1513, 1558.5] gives 1.24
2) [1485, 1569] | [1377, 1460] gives 1.22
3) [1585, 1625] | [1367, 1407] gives 1.62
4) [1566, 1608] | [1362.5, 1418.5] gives 1.57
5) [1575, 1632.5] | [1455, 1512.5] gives 1.48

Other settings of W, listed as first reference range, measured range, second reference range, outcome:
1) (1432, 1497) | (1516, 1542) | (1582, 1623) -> 0.10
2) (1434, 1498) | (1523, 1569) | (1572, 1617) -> 0.00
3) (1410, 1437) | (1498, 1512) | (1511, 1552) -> 0.17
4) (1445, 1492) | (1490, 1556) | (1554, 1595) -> 0.11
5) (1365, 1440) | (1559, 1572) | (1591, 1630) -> -0.06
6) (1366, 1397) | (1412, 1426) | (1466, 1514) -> -0.07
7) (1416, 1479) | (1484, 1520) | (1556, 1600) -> 0.18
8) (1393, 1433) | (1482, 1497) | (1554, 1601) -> 0.18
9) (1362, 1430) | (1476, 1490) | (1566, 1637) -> 0.16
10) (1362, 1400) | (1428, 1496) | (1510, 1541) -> 0.04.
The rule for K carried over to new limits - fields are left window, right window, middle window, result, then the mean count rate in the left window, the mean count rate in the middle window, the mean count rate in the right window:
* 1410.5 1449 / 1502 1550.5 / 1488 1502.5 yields 0.12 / 97.9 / 96.8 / 113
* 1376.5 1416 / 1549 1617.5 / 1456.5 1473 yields 0.10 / 93.2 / 103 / 147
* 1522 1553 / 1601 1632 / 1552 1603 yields -0.10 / 121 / 147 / 148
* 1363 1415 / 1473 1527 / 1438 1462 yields -0.03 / 93.8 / 100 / 101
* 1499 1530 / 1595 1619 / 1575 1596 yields -0.04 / 103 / 146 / 152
